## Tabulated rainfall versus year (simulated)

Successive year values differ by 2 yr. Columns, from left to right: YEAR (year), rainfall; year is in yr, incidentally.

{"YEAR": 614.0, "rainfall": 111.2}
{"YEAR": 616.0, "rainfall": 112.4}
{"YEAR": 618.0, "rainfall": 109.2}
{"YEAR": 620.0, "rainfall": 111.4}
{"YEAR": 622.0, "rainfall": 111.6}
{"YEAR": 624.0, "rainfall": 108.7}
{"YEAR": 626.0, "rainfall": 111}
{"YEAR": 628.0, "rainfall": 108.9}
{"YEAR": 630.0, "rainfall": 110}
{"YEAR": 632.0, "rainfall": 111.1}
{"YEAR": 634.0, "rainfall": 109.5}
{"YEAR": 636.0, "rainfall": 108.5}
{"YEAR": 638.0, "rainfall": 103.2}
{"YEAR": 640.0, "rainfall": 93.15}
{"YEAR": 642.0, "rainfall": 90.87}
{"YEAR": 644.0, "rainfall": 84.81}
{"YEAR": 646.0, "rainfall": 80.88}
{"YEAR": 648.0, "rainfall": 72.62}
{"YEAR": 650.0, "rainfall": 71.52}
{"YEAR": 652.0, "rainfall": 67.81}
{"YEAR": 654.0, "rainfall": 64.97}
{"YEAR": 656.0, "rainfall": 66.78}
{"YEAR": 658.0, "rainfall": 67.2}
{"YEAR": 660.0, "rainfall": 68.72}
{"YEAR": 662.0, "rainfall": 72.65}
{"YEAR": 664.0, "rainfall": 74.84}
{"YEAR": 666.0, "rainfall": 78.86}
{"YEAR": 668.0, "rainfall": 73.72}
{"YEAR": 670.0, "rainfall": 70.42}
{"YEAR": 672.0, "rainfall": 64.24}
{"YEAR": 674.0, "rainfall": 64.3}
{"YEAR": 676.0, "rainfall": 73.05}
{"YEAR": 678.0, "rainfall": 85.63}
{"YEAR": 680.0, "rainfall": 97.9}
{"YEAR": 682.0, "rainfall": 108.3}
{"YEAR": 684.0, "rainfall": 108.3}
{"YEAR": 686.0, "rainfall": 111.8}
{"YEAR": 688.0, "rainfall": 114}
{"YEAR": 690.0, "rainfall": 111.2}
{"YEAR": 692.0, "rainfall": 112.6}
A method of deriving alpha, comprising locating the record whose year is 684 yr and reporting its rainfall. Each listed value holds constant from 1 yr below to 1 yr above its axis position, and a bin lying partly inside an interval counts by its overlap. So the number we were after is 108.3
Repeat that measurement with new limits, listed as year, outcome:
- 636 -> 108.5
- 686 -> 111.8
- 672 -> 64.24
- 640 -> 93.15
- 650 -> 71.52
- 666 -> 78.86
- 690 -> 111.2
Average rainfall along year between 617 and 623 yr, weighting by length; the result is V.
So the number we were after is 111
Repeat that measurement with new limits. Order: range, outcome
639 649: 84.5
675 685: 94.6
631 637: 110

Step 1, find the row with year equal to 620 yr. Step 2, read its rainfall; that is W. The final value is 111.4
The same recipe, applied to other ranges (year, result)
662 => 72.65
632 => 111.1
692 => 112.6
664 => 74.84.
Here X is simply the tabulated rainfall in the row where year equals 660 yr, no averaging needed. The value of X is 68.72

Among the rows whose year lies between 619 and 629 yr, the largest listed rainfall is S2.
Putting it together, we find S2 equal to 111.6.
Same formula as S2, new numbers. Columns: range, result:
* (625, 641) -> 111.1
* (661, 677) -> 78.86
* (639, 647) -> 93.15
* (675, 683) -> 108.3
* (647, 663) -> 72.65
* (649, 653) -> 71.52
